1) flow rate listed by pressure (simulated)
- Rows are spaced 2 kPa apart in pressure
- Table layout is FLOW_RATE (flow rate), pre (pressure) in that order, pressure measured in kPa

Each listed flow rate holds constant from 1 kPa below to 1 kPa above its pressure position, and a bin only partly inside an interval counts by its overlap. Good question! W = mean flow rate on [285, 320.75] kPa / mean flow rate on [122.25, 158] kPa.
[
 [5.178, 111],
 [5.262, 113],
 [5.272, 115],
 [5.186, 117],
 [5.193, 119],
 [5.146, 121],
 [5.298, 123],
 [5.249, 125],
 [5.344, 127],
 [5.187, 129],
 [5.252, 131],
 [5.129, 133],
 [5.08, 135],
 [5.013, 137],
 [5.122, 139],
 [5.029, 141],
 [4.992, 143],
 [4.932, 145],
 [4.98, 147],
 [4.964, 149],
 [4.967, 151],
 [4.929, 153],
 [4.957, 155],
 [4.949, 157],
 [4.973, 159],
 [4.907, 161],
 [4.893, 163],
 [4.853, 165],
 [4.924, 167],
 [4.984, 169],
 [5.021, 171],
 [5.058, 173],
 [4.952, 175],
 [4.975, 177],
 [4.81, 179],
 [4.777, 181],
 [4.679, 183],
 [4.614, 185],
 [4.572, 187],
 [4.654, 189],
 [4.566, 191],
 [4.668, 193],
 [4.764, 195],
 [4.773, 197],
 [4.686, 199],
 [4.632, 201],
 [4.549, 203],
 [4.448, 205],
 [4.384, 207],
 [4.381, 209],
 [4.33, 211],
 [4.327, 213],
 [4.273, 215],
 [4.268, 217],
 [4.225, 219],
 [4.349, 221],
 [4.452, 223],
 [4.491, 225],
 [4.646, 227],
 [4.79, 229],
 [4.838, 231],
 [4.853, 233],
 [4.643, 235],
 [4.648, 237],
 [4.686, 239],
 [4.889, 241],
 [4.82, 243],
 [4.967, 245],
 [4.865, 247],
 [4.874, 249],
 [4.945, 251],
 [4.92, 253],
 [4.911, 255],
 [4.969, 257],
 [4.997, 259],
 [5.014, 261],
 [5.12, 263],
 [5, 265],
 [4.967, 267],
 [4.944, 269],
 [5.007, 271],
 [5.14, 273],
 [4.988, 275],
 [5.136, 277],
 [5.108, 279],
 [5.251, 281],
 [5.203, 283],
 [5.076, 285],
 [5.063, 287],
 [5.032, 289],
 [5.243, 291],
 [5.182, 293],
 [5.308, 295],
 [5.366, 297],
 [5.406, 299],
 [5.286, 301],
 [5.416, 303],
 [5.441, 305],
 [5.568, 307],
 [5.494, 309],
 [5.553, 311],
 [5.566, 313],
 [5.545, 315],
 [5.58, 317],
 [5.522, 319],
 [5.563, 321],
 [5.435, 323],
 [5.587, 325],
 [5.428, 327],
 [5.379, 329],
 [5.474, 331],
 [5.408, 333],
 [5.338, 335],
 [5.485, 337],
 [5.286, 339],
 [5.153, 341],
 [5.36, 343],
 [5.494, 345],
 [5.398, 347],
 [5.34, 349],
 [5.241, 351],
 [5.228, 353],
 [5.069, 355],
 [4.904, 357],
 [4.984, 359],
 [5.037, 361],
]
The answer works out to 1.1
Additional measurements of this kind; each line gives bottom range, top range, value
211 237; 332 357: 1.17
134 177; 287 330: 1.09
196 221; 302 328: 1.24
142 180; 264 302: 1.04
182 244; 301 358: 1.18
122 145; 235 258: 0.94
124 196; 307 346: 1.11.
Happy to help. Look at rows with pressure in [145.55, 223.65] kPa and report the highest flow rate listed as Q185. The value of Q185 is 5.058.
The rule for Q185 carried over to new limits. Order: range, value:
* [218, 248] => 4.967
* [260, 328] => 5.587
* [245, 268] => 5.12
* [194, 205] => 4.773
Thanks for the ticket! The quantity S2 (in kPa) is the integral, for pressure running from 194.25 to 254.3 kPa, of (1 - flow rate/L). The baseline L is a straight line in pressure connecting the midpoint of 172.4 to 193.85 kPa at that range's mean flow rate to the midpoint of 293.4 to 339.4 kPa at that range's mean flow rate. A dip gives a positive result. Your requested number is 4.2 kPa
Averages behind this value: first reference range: 4.75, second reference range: 5.45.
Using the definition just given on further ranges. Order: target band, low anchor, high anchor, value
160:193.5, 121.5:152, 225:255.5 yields 1.1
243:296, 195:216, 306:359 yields -1.0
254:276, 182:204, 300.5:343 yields 0.4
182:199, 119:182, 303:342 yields 1.5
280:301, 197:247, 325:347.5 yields -0.6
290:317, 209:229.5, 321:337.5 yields -1.1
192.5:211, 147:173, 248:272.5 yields 1.5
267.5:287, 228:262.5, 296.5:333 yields 0.2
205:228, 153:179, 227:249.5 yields 2.2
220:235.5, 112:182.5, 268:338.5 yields 1.7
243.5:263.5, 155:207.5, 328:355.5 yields 0.3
